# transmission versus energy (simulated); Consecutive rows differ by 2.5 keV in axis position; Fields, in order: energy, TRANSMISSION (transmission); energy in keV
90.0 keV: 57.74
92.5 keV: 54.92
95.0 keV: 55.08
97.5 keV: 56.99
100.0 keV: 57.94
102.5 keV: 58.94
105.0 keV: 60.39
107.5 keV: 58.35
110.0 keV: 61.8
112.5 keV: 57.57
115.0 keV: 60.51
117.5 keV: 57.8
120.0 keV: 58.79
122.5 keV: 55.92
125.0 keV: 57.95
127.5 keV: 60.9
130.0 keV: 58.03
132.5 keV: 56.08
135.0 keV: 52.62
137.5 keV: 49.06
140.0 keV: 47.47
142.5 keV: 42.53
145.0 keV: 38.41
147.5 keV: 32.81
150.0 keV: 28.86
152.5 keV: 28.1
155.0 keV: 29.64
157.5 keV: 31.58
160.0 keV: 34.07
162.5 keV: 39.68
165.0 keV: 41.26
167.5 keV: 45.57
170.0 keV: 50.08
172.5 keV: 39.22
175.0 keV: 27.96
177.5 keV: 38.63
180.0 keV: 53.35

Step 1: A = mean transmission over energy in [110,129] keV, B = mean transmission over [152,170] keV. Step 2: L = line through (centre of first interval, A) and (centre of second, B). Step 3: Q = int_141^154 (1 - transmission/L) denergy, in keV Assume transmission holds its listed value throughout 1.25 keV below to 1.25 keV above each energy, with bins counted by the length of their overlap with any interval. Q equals 2.9 keV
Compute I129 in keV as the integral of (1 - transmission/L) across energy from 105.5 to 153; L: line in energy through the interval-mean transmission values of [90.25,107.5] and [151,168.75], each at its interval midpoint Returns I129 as -4.3 keV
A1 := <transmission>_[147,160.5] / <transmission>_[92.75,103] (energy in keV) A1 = 0.54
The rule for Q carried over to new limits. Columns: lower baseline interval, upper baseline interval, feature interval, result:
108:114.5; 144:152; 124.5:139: -3.5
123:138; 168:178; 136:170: 6.4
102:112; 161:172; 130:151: 2.7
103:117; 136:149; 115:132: -2.0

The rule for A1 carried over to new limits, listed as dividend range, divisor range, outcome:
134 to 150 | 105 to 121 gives 0.72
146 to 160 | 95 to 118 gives 0.52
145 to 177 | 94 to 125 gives 0.62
